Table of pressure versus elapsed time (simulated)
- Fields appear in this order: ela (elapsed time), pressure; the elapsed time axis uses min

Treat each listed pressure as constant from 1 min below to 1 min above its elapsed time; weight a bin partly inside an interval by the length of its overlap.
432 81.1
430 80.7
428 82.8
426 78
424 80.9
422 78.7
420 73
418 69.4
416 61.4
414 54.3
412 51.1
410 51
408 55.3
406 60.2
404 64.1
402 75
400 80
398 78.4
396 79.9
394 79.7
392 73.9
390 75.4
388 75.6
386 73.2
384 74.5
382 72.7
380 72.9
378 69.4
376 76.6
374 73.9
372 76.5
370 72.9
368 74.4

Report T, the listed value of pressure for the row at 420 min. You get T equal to 73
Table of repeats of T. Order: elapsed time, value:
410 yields 51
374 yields 73.9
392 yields 73.9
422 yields 78.7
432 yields 81.1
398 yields 78.4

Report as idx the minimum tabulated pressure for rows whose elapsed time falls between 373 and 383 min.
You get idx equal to 69.4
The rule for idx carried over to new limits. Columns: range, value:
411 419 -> 51.1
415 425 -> 61.4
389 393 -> 73.9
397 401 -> 78.4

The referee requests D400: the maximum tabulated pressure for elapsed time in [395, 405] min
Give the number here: 80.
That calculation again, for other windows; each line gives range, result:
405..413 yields 60.2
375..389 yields 76.6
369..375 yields 76.5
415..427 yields 80.9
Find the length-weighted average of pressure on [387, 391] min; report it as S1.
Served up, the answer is 75.5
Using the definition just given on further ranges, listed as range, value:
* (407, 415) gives 52.9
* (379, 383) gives 72.8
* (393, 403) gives 78.6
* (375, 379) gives 73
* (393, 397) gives 79.8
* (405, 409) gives 57.8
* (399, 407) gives 69.8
